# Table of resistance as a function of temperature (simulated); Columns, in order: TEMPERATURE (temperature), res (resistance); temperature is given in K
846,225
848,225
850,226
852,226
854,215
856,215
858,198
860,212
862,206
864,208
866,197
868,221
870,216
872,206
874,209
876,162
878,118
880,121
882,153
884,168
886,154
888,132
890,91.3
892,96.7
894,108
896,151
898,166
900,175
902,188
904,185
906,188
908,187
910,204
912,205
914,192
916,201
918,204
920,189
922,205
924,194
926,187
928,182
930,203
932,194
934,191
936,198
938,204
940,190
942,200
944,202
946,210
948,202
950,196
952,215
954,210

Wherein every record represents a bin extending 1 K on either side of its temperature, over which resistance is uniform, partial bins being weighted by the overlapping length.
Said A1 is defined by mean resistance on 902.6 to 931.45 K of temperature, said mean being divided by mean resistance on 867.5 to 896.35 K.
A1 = 1.3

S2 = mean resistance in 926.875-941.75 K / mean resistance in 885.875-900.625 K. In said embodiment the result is 1.5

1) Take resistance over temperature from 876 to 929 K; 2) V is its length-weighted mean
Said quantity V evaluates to 167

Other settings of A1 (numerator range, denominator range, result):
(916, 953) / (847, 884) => 1.01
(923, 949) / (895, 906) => 1.13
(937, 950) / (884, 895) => 1.66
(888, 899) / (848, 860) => 0.57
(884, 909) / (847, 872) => 0.71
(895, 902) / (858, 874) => 0.80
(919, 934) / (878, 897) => 1.49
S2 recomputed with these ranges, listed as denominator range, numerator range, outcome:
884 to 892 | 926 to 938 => 1.52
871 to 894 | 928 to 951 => 1.37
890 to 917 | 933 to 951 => 1.17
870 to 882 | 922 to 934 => 1.16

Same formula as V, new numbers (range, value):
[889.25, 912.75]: 162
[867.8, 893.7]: 154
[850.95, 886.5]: 190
